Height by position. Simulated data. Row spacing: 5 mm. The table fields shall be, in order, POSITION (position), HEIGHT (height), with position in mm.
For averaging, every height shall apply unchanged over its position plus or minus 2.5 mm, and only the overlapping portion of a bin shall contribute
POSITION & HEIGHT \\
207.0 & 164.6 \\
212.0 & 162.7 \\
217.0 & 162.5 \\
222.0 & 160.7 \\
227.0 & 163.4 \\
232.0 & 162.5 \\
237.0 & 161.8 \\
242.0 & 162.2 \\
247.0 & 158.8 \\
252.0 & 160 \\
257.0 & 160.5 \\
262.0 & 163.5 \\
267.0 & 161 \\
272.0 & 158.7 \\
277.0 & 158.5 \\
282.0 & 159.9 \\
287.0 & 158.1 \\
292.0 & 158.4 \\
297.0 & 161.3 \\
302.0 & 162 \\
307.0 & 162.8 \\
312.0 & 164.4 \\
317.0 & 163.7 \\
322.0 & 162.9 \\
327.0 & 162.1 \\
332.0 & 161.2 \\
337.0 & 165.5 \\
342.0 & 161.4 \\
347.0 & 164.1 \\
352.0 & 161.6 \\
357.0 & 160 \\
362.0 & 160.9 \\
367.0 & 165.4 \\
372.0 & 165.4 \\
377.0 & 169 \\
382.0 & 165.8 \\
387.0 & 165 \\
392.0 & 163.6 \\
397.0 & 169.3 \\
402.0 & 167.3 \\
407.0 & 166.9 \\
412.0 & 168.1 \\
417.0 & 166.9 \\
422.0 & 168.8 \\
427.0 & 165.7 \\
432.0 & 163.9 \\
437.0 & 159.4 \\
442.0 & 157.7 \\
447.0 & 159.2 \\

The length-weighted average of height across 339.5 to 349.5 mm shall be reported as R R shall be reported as 163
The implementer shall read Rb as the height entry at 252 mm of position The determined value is 160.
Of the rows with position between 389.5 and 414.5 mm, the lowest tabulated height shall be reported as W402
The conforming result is 163.6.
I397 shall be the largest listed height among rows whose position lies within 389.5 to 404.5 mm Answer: 169.3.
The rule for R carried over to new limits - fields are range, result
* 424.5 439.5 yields 163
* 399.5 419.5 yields 167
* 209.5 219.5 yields 163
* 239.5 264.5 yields 161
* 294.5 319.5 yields 163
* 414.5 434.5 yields 166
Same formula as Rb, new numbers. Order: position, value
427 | 165.7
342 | 161.4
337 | 165.5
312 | 164.4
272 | 158.7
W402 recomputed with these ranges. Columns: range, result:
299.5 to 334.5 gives 161.2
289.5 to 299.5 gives 158.4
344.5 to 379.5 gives 160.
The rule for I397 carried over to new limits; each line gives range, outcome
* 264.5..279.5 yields 161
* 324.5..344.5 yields 165.5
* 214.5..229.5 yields 163.4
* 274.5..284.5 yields 159.9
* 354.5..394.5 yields 169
